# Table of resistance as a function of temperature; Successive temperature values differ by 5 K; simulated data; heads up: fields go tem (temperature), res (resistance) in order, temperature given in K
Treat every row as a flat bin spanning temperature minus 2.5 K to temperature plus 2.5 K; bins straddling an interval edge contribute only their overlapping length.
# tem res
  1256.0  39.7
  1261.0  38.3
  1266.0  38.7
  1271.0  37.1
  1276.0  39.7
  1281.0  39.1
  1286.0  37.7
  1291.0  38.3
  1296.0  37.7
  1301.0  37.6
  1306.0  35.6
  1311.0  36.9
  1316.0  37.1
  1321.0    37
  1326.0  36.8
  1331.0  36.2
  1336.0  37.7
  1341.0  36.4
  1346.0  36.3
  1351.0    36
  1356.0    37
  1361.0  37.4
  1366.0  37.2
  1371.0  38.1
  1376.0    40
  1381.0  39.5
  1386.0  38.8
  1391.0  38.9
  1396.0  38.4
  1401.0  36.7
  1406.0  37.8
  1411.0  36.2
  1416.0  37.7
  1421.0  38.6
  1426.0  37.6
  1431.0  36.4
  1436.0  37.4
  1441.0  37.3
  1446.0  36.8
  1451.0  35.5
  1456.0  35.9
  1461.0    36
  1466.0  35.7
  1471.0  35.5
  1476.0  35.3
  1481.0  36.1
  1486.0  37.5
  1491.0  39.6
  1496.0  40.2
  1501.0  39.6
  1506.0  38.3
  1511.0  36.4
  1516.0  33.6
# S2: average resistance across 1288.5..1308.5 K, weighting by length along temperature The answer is 37.3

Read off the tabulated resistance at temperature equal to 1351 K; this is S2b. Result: 36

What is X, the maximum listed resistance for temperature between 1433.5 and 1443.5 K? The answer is 37.4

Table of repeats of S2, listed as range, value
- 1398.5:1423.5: 37.4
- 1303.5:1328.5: 36.7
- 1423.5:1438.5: 37.1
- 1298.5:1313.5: 36.7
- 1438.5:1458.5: 36.4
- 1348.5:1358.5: 36.5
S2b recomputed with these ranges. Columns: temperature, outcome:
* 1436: 37.4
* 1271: 37.1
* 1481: 36.1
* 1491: 39.6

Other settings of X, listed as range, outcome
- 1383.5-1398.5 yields 38.9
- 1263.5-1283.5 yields 39.7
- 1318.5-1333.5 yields 37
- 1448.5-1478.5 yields 36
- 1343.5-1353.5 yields 36.3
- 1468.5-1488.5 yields 37.5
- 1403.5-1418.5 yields 37.8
